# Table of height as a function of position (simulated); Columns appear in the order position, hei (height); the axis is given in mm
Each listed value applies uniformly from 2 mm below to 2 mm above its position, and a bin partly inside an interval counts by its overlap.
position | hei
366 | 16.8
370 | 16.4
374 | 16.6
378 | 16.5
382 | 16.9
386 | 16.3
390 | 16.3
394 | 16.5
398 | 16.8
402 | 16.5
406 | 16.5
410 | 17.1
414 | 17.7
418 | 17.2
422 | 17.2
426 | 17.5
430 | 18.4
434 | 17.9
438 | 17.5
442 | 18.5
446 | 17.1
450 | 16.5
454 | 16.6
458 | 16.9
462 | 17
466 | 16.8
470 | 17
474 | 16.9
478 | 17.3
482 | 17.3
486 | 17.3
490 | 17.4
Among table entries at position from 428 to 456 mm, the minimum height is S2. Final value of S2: 16.5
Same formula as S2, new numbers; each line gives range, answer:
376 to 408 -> 16.3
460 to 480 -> 16.8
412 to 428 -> 17.2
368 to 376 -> 16.4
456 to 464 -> 16.9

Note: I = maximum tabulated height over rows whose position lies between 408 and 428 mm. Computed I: 17.7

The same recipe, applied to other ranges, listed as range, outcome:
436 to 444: 18.5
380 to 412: 17.1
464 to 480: 17.3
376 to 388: 16.9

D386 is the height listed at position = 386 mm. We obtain 16.3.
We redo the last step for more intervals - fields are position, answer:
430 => 18.4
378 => 16.5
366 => 16.8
